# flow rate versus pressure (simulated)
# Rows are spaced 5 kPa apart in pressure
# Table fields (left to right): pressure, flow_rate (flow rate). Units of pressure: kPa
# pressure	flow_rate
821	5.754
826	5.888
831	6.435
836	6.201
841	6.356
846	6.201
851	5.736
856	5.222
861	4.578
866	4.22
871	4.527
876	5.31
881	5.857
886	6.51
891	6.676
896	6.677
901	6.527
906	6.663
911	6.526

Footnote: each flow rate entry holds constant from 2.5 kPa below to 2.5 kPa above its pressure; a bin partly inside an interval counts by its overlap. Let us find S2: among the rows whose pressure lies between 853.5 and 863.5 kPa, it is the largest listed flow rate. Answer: 5.222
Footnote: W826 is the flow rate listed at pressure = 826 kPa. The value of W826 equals 5.888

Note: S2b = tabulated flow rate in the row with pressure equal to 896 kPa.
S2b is 6.677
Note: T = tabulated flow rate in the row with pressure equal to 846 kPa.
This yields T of 6.201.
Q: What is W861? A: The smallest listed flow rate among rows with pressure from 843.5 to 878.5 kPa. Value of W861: 4.22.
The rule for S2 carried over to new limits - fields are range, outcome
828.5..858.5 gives 6.435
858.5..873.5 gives 4.578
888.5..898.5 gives 6.677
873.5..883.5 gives 5.857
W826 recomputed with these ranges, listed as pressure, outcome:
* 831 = 6.435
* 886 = 6.51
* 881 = 5.857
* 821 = 5.754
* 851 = 5.736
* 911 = 6.526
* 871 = 4.527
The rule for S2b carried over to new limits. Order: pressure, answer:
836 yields 6.201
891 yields 6.676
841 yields 6.356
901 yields 6.527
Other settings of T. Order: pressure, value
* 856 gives 5.222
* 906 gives 6.663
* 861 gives 4.578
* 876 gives 5.31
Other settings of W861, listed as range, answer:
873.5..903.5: 5.31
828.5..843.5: 6.201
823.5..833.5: 5.888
